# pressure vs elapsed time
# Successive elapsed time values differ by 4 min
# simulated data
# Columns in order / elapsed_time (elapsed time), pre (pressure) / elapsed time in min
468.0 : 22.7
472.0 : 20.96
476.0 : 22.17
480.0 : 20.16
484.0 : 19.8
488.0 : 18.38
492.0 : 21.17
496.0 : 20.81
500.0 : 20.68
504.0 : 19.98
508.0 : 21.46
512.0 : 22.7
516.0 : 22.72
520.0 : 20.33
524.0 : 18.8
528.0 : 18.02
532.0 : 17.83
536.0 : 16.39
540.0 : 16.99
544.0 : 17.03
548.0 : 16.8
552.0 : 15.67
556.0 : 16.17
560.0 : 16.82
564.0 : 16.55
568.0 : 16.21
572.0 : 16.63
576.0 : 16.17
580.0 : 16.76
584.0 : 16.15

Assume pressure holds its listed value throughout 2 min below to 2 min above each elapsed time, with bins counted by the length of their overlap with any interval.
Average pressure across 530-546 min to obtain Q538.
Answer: 17.1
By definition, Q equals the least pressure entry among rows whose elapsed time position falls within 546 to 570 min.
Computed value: 15.67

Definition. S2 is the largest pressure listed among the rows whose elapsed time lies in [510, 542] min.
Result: 22.72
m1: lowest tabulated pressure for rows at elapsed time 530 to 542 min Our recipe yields 16.39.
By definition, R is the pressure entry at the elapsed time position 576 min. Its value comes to 16.17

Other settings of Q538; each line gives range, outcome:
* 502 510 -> 20.7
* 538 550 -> 16.9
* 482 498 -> 20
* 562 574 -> 16.5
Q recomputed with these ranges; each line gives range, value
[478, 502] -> 18.38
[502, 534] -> 17.83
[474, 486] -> 19.8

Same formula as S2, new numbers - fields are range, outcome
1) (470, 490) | 22.17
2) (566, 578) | 16.63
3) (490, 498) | 21.17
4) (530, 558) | 17.83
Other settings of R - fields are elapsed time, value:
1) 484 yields 19.8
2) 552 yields 15.67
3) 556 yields 16.17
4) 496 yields 20.81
